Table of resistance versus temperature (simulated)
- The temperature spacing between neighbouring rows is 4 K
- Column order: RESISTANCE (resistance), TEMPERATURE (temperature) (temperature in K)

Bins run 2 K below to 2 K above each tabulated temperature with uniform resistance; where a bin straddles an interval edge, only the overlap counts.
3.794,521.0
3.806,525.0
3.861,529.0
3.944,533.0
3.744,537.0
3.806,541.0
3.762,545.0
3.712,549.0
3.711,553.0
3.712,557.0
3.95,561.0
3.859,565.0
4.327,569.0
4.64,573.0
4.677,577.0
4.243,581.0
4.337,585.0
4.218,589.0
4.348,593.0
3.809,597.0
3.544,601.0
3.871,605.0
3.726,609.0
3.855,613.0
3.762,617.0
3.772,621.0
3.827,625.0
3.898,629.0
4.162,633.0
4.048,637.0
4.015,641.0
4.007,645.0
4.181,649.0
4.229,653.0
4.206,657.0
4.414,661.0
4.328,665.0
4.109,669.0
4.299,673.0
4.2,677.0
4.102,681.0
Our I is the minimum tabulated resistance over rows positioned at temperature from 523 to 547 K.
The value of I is 3.744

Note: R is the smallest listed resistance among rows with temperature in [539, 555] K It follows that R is 3.711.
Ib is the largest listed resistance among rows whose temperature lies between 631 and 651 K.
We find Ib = 4.181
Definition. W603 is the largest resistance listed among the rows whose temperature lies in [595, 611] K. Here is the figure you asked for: 3.871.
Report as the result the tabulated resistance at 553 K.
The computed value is 3.711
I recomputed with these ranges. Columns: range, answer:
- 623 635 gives 3.827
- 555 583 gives 3.712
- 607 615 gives 3.726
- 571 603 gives 3.544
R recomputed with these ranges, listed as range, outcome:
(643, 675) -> 4.007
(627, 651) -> 3.898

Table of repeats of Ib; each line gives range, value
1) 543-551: 3.762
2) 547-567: 3.95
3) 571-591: 4.677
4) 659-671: 4.414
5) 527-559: 3.944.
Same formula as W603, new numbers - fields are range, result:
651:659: 4.229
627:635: 4.162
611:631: 3.898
